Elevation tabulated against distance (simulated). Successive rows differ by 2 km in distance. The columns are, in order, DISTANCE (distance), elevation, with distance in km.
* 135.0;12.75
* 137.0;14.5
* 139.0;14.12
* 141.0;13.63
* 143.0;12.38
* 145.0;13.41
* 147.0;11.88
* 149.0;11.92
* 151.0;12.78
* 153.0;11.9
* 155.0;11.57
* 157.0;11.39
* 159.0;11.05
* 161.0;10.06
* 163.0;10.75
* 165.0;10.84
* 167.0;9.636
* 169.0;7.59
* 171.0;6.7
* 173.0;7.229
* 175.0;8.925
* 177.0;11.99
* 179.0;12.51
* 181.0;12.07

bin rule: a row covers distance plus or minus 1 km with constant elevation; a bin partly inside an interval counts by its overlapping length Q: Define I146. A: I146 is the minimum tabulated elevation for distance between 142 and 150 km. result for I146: 11.88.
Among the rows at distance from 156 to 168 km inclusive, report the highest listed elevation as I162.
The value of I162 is 11.39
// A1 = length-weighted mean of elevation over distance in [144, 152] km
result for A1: 12.5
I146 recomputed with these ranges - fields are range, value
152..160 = 11.05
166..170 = 7.59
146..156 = 11.57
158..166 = 10.06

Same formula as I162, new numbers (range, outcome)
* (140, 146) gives 13.63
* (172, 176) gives 8.925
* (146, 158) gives 12.78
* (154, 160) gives 11.57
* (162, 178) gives 11.99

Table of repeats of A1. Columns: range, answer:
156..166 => 10.8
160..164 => 10.4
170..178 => 8.71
